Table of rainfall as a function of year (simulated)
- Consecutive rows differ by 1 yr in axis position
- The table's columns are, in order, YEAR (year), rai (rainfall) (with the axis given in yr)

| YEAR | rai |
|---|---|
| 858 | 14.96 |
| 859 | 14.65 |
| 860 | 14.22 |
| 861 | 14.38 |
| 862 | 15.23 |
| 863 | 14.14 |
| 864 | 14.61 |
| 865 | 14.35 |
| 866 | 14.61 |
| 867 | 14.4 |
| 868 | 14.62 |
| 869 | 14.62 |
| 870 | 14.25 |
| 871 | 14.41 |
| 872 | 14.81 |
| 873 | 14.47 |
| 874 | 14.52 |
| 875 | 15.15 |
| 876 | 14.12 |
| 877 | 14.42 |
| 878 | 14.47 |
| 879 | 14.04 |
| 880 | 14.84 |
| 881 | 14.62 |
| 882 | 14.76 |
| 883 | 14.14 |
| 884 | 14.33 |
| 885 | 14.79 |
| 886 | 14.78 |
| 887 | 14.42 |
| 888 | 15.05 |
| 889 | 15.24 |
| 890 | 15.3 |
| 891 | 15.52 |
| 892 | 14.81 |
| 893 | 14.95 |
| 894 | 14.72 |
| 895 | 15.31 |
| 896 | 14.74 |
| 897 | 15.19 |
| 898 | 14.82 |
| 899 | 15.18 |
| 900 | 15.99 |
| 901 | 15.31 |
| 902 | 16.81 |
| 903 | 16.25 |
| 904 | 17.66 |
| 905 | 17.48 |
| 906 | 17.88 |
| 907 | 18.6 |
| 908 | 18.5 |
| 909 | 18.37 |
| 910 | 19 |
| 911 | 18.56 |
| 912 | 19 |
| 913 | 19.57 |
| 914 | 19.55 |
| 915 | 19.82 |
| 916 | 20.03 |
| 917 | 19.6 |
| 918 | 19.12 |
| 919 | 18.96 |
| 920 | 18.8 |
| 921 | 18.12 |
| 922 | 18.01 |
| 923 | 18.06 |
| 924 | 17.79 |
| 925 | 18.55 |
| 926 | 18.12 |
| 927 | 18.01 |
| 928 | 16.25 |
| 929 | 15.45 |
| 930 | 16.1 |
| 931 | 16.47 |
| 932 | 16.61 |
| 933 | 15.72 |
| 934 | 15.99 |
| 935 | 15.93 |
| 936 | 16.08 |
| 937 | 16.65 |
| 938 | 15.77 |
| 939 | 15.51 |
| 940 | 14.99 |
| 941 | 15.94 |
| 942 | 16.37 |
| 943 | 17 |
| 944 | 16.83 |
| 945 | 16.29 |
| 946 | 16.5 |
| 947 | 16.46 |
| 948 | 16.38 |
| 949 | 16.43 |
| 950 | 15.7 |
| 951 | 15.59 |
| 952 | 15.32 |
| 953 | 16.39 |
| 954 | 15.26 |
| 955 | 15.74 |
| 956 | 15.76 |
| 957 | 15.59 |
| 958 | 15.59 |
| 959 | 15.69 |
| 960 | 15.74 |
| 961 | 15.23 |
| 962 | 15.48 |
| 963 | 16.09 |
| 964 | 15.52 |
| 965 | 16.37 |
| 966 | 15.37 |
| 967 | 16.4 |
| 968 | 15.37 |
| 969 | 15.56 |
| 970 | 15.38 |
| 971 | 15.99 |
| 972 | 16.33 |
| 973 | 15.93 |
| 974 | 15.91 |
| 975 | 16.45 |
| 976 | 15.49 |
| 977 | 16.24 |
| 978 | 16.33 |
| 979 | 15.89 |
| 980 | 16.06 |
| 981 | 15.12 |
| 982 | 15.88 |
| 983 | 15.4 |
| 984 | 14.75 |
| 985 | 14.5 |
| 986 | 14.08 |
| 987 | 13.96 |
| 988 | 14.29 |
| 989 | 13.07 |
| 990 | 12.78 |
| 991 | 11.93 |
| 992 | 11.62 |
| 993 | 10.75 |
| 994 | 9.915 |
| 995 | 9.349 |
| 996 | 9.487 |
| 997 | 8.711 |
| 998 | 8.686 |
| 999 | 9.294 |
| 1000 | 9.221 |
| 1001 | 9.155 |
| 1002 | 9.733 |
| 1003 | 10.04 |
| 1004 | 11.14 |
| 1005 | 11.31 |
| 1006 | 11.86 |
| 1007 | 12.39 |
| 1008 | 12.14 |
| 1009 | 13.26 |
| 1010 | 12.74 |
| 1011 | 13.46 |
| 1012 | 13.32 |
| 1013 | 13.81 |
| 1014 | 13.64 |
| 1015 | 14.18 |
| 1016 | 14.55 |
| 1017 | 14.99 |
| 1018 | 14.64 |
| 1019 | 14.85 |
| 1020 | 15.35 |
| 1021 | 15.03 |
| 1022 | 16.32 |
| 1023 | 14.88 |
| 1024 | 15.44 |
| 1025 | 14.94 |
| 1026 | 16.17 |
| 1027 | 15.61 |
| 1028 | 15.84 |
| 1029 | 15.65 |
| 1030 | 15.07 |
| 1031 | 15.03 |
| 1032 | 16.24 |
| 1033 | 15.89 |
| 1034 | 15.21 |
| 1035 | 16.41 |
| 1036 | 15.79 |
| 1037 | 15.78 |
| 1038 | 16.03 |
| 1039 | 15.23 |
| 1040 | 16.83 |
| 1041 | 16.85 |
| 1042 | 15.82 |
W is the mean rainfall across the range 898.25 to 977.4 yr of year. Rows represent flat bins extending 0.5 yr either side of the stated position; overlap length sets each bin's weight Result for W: 16.8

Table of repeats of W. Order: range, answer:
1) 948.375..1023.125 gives 14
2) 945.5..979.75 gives 15.9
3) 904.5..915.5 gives 18.8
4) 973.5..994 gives 14.4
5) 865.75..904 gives 14.9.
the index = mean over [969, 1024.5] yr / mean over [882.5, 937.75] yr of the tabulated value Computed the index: 0.8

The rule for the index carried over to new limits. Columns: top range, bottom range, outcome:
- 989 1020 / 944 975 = 0.75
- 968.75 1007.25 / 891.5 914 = 0.78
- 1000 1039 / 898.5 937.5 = 0.80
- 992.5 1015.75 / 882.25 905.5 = 0.73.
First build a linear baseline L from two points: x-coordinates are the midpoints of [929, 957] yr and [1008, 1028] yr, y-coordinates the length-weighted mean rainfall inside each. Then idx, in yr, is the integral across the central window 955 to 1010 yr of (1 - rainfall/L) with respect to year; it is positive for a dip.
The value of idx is 5.74 yr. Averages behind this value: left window 16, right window 14.6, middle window 13.7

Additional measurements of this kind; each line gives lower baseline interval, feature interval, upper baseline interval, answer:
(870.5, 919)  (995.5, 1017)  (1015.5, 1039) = 5.5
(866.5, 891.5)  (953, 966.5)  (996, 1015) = -3.4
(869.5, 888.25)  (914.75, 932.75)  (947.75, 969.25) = -3.2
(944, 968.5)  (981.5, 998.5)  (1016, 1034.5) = 3.6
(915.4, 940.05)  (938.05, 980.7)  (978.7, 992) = -0.8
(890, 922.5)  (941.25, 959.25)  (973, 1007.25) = -1.4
